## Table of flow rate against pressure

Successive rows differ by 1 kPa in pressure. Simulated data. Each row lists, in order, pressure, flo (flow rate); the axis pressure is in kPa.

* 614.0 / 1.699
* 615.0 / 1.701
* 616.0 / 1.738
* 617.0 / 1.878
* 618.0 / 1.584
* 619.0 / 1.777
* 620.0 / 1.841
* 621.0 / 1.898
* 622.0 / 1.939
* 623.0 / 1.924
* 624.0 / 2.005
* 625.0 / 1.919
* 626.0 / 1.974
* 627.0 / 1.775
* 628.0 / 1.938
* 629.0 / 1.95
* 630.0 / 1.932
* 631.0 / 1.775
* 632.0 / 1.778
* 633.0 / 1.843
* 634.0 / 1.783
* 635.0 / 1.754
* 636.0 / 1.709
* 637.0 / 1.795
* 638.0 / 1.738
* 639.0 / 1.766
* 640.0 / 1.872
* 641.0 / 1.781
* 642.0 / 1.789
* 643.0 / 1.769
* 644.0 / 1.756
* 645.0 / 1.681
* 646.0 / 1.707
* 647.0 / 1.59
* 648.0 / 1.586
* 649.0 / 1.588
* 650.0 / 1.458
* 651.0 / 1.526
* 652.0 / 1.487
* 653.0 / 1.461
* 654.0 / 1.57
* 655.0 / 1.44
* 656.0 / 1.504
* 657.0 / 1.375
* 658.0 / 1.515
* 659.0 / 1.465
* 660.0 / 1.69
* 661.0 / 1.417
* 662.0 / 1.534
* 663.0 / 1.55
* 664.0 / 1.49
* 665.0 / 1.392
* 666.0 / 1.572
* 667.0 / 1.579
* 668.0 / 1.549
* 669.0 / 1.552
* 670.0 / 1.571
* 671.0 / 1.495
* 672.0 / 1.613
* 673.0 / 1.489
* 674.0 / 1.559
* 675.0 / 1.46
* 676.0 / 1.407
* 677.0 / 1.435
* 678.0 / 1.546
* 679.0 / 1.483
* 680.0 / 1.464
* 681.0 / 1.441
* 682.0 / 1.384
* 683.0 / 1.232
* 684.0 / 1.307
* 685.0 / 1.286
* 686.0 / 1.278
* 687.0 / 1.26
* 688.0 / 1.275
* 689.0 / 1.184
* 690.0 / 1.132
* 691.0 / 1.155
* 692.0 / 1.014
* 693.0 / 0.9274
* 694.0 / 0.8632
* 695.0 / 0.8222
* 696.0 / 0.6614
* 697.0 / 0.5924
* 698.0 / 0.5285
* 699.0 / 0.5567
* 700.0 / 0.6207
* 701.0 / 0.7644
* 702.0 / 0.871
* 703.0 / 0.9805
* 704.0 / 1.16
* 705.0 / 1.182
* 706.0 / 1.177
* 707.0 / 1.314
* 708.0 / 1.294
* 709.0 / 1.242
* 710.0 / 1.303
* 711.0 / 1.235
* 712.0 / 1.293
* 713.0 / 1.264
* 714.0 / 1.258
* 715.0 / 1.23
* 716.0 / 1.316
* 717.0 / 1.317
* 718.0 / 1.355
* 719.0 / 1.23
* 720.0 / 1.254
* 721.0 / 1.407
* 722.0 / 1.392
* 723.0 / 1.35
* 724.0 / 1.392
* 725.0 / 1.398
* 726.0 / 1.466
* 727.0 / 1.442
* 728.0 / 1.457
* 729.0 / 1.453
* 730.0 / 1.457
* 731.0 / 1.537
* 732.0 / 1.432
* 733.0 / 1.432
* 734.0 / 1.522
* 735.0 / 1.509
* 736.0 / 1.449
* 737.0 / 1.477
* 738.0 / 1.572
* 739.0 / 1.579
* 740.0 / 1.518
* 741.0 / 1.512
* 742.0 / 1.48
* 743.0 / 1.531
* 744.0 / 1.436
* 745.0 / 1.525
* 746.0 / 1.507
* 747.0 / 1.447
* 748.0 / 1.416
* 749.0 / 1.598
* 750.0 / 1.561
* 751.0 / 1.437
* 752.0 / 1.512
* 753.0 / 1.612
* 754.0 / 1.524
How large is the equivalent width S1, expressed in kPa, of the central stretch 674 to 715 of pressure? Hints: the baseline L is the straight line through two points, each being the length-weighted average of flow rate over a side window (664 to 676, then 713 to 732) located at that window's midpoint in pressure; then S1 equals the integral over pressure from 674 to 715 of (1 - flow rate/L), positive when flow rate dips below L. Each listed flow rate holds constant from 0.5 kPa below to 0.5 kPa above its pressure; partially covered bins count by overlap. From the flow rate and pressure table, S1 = 8.7 kPa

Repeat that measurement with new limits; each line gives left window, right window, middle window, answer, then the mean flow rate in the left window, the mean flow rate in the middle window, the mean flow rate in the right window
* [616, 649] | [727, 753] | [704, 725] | 3.7 kPa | 1.8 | 1.29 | 1.5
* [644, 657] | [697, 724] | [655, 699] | 2.0 kPa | 1.55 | 1.32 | 1.14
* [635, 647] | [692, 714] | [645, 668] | 0.5 kPa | 1.75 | 1.53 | 0.99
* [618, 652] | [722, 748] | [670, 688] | 2.5 kPa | 1.78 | 1.42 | 1.47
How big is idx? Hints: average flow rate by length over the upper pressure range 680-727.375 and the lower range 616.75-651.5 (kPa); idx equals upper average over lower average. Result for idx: 0.65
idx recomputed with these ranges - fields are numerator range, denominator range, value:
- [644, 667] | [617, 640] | 0.83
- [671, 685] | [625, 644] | 0.79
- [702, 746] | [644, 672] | 0.89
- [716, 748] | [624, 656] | 0.84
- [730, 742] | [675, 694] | 1.17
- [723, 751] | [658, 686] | 1.00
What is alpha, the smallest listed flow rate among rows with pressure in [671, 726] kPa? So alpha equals 0.5285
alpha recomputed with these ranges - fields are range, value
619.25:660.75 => 1.375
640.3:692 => 1.014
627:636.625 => 1.709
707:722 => 1.23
